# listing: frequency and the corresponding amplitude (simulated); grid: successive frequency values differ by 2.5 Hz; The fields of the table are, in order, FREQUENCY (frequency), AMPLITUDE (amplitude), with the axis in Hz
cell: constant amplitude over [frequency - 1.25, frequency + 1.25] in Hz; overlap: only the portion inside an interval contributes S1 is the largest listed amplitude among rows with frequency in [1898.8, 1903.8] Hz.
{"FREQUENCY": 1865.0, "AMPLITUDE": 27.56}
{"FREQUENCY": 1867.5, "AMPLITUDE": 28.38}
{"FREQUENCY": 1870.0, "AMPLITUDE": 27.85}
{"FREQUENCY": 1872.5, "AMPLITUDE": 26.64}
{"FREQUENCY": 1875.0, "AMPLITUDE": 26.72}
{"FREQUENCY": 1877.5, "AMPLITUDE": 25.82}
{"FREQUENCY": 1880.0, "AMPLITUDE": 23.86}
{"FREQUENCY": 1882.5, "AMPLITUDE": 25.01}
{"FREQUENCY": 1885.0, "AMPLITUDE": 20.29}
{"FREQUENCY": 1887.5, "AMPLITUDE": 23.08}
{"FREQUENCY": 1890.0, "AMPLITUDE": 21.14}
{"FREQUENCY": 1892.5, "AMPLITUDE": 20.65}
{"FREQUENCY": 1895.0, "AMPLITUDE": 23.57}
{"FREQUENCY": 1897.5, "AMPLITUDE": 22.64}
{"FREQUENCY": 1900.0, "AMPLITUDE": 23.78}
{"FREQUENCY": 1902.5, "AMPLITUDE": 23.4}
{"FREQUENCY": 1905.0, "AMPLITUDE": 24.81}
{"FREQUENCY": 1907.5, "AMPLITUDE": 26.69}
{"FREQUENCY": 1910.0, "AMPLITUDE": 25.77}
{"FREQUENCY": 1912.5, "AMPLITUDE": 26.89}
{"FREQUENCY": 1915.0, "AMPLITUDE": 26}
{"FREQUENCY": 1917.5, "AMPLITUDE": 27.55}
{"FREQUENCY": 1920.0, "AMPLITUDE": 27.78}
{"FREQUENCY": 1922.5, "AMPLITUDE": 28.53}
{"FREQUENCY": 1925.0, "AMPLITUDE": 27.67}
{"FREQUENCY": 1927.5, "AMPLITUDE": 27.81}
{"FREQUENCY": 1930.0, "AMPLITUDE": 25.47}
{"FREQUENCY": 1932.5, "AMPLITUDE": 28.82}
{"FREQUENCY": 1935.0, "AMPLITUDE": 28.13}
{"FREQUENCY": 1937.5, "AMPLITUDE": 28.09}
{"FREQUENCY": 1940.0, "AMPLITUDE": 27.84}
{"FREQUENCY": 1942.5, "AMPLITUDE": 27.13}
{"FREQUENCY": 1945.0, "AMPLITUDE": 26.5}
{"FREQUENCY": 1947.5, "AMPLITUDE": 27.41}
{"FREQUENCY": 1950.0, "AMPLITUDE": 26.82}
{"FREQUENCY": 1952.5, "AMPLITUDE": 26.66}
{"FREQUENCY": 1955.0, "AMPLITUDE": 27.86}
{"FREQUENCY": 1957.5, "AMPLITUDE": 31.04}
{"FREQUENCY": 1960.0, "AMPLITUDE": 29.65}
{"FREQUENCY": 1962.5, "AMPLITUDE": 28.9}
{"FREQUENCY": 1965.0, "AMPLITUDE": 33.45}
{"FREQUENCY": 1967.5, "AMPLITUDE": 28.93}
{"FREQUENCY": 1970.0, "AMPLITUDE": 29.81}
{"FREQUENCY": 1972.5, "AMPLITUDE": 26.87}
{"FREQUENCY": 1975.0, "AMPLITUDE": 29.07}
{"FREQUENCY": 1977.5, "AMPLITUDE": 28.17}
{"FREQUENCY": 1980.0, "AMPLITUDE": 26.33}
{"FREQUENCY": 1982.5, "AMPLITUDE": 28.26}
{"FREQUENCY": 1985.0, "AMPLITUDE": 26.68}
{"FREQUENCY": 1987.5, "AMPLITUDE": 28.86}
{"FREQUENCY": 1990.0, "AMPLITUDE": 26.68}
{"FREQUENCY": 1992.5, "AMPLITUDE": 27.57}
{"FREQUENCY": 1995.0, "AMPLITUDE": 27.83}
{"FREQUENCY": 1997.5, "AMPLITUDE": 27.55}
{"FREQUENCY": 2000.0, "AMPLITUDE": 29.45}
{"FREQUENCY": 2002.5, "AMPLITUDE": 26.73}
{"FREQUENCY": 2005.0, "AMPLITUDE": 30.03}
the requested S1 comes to 23.78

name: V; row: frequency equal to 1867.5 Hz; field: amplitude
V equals 28.38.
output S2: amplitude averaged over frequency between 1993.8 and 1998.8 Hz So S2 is 27.7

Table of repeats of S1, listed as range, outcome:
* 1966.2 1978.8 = 29.81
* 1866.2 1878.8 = 28.38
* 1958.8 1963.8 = 29.65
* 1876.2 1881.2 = 25.82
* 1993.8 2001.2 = 29.45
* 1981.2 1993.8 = 28.86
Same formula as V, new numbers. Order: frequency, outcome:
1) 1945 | 26.5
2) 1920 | 27.78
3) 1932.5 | 28.82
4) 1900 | 23.78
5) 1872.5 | 26.64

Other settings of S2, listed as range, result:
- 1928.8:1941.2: 27.7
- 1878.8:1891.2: 22.7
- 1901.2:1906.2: 24.1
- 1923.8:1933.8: 27.4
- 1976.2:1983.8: 27.6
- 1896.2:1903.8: 23.3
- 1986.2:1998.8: 27.7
